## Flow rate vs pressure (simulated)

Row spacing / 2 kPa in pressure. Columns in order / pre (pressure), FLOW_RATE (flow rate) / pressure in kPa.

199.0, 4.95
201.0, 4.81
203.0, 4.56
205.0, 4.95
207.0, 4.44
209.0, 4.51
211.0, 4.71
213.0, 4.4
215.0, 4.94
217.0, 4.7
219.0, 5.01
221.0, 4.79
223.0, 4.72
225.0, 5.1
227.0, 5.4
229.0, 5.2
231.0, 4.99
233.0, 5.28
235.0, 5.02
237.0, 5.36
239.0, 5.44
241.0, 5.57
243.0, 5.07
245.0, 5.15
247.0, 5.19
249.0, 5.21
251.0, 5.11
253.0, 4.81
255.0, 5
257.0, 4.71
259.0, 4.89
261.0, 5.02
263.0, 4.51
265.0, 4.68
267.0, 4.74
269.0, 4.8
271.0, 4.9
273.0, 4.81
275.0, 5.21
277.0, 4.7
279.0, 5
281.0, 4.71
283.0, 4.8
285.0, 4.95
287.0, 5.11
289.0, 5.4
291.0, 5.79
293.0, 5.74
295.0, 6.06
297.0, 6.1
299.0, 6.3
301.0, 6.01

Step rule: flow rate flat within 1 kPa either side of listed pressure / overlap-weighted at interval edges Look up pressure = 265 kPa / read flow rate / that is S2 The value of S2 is 4.68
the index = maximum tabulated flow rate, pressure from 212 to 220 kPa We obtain 5.01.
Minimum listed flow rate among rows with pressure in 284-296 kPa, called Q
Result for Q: 4.95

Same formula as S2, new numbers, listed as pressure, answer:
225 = 5.1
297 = 6.1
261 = 5.02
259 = 4.89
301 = 6.01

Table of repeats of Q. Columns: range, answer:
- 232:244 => 5.02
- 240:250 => 5.07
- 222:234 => 4.72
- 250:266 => 4.51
